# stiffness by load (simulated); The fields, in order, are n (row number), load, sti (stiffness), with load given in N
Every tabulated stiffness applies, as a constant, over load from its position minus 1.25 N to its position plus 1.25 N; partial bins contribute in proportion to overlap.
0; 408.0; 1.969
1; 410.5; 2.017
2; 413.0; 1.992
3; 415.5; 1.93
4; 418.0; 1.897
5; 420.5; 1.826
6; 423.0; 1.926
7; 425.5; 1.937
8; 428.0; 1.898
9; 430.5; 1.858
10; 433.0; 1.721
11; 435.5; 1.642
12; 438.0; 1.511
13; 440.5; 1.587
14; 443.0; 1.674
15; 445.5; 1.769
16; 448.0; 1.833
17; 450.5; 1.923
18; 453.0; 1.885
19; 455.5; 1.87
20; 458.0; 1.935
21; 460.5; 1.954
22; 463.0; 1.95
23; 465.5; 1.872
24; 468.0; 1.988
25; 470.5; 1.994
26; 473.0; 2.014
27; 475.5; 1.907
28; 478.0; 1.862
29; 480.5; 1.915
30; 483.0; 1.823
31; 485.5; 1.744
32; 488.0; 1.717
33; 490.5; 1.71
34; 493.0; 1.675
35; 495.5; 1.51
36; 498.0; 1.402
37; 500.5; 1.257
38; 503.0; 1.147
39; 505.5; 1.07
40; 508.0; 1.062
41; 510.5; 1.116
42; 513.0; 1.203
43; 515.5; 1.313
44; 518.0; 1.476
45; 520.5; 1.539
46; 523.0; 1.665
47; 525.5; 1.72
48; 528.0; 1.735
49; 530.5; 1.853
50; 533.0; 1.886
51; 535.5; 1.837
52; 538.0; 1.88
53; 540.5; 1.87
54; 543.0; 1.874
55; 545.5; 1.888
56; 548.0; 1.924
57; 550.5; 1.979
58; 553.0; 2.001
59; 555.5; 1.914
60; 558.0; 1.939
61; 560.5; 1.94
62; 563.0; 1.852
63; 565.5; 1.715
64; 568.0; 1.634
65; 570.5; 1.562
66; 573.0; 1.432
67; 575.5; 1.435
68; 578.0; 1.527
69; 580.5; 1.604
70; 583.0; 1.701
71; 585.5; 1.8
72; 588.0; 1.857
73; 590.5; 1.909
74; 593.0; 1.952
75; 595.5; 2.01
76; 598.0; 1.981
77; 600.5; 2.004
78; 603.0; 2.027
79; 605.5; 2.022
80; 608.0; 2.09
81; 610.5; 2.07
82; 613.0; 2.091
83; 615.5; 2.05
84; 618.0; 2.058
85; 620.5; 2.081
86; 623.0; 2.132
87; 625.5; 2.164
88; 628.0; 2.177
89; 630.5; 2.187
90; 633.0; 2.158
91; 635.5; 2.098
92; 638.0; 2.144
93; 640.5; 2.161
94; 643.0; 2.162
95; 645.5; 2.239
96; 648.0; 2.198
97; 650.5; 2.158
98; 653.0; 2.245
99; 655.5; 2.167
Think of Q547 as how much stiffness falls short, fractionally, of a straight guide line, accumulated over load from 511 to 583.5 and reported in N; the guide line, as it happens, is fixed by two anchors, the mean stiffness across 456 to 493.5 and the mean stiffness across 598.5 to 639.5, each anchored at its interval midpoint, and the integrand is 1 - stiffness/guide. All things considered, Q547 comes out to 9.9 N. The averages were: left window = 1.87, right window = 2.1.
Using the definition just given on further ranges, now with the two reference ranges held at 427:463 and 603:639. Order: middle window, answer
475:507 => 4.9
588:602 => 0.7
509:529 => 4.8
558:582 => 4.3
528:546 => 0.9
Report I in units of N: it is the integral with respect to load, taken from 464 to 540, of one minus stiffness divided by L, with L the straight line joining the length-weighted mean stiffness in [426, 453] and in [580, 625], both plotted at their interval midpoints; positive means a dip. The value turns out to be 8.5 N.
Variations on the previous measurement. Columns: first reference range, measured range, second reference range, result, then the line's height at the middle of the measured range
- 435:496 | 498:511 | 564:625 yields 4.8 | 1.83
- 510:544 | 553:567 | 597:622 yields -0.5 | 1.81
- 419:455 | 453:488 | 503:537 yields -4.9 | 1.67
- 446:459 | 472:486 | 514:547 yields -0.4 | 1.83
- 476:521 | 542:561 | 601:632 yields -1.9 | 1.76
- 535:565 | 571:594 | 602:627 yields 3.6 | 1.99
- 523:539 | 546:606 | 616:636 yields 4.2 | 1.96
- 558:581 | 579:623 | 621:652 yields -1.6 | 1.89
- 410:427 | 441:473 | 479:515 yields -3.7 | 1.7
